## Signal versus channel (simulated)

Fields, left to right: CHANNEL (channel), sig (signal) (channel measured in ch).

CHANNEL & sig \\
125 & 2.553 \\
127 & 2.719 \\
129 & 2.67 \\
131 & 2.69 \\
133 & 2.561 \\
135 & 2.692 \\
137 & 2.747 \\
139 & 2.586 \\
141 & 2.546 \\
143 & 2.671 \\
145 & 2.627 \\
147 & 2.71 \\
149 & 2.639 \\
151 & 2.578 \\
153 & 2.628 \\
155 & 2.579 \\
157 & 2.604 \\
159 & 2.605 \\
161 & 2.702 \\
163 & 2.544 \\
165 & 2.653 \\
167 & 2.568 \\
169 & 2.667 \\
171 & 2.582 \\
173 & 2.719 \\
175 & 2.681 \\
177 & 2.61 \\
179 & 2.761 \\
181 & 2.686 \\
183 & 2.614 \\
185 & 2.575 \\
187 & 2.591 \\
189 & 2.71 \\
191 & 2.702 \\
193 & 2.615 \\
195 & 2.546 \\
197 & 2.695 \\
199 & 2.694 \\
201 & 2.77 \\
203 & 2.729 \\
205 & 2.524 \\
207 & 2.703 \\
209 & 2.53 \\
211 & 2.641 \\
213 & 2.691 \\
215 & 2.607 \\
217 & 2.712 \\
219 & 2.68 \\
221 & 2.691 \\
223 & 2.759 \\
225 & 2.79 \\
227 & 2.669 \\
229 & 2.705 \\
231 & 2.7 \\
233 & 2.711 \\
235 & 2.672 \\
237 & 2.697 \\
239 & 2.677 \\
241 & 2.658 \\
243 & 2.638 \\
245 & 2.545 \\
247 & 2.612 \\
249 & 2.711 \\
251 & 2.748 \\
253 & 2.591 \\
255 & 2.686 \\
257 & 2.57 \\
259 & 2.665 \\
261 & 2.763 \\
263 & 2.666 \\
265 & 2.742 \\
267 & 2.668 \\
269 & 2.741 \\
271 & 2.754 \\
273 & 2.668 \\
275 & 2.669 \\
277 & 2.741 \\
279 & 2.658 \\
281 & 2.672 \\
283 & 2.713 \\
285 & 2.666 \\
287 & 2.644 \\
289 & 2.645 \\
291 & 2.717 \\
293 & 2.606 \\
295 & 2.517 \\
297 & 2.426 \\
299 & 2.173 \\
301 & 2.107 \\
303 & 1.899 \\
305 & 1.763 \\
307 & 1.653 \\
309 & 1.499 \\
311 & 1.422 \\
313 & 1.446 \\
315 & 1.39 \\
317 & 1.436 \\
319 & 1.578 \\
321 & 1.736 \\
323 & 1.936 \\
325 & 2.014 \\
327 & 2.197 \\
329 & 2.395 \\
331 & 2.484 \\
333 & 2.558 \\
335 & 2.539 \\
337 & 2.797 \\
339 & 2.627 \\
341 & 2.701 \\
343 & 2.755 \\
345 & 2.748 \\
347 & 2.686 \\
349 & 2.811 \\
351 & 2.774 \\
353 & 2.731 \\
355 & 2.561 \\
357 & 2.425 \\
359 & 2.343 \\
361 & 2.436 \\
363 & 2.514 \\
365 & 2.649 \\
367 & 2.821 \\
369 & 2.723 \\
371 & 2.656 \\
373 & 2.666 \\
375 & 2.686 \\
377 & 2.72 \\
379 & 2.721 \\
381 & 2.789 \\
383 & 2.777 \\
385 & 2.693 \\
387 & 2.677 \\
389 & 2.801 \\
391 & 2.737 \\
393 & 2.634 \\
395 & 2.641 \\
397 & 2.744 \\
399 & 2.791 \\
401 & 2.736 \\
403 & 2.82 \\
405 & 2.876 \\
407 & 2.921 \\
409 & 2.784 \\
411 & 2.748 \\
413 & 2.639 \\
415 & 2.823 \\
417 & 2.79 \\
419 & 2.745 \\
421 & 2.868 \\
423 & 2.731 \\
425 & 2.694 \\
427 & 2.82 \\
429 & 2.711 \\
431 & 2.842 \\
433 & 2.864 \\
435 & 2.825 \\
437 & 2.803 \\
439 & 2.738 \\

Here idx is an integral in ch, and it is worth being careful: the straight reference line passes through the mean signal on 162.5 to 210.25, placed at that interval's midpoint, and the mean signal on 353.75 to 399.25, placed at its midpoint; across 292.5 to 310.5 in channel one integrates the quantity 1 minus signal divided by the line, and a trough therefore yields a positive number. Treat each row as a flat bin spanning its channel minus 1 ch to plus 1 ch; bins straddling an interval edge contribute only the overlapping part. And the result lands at 4.2 ch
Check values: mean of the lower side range 2.65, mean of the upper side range 2.66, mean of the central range 2.04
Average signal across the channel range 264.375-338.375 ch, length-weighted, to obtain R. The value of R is 2.28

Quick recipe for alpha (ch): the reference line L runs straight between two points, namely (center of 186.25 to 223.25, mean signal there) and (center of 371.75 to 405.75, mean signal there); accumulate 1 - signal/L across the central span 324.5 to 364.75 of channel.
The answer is 2.27 ch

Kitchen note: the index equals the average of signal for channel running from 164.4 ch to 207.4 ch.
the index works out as 2.65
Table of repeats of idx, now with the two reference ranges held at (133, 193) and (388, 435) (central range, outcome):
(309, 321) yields 5.5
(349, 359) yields 0.5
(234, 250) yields 0.2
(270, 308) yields 3.5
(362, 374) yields 0.3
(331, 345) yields 0.4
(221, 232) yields -0.2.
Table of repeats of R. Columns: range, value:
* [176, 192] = 2.66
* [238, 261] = 2.65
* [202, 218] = 2.64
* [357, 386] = 2.65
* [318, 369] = 2.48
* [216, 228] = 2.72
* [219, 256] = 2.68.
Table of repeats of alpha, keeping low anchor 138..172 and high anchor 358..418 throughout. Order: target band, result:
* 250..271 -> -0.2 ch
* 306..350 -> 8.7 ch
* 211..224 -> -0.2 ch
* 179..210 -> -0.2 ch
